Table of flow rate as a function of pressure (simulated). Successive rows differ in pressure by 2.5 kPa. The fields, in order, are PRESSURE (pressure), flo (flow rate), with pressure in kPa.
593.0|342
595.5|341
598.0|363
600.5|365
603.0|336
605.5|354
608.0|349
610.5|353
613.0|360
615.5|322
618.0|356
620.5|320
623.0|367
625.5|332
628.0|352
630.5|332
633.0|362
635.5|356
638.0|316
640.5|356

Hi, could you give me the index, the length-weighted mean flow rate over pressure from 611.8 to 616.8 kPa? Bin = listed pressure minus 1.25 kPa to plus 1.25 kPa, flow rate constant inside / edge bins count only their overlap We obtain 341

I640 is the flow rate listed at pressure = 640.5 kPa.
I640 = 356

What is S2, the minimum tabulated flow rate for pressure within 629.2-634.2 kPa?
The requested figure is 332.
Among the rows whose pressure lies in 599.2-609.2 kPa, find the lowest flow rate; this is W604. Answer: 336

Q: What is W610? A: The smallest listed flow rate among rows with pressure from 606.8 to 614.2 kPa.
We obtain 349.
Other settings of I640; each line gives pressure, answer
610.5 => 353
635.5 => 356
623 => 367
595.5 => 341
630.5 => 332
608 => 349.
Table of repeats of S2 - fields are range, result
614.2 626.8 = 320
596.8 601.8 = 363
